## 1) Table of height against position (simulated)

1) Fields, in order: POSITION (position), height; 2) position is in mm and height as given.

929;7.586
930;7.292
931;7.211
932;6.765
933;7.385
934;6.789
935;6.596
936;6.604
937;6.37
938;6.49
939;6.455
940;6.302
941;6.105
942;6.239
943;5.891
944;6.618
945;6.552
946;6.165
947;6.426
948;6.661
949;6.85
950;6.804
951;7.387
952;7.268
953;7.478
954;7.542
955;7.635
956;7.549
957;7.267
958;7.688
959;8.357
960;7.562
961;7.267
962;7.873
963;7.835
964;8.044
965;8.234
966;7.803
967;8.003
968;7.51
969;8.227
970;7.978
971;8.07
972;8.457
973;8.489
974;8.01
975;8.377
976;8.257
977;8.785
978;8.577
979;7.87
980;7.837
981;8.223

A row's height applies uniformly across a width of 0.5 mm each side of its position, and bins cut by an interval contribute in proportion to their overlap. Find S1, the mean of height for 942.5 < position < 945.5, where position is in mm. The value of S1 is 6.35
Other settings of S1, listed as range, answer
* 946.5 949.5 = 6.65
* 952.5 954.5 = 7.51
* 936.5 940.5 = 6.4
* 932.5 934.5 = 7.09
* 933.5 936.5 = 6.66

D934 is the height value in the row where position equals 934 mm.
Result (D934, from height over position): 6.789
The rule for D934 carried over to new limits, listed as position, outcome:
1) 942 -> 6.239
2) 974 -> 8.01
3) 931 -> 7.211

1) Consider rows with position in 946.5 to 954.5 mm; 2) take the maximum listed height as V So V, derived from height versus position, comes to 7.542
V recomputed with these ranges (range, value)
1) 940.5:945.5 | 6.618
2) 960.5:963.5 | 7.873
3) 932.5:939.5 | 7.385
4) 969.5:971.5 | 8.07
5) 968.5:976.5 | 8.489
